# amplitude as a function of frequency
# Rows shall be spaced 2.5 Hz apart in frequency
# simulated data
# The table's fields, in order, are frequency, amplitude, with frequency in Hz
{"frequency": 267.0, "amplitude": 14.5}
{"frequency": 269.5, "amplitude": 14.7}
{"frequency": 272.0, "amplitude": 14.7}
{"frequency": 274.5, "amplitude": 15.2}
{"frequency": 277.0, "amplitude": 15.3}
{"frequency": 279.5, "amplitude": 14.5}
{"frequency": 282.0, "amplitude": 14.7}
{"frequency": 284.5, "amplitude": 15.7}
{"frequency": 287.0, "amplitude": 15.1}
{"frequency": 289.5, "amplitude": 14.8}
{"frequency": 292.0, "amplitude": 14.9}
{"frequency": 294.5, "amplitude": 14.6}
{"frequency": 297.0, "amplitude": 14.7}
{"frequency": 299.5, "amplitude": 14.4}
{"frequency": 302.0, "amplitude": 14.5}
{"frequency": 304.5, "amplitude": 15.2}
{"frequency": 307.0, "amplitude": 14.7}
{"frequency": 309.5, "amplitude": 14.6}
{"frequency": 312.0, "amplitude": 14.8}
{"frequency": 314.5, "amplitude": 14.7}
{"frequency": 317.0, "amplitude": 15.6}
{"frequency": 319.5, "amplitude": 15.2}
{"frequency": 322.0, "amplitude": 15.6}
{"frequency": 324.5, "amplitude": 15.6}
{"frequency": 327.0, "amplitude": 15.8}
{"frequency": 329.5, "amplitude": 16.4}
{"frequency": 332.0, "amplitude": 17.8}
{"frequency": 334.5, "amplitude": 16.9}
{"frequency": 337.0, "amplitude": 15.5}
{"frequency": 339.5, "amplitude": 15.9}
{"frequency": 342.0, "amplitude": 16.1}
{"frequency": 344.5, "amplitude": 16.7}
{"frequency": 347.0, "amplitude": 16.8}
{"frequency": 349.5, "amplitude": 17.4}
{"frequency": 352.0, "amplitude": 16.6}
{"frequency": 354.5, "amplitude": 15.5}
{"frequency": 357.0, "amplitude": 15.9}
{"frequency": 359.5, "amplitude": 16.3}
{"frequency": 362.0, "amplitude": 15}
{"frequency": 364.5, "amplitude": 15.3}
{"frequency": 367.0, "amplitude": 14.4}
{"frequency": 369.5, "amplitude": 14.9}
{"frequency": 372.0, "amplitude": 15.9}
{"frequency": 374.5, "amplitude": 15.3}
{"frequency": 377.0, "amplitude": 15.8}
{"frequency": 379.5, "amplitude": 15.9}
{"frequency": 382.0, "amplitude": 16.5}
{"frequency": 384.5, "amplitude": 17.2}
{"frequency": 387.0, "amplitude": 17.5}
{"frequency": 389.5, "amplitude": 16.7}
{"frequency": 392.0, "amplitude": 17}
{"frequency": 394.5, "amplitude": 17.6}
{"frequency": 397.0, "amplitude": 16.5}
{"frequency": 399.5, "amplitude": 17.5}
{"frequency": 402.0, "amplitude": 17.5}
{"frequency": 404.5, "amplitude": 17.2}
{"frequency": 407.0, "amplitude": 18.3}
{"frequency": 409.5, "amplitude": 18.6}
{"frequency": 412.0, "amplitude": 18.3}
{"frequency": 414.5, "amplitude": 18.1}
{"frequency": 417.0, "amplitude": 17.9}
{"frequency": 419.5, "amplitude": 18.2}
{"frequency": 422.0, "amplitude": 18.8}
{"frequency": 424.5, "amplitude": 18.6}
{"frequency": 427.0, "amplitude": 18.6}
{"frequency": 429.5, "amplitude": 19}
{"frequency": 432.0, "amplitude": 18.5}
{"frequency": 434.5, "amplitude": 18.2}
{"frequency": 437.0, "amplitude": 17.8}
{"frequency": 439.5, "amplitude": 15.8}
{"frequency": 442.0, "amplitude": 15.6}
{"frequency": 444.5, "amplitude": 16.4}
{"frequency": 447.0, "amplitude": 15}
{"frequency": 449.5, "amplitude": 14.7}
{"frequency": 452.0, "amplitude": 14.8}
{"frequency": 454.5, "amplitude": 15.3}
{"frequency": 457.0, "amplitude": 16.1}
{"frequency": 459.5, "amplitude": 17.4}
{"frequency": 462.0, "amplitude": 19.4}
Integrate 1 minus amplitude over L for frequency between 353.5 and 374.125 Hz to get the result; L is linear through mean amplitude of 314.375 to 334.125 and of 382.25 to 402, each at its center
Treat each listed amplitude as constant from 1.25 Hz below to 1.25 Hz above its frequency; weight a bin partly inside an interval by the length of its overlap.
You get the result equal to 1.5 Hz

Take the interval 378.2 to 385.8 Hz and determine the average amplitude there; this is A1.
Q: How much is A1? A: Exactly 16.5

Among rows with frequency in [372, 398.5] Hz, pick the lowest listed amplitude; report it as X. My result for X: 15.3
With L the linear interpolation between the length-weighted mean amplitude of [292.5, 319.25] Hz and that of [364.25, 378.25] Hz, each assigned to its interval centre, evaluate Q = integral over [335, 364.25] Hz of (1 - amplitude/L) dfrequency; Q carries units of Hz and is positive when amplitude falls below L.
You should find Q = -2.0 Hz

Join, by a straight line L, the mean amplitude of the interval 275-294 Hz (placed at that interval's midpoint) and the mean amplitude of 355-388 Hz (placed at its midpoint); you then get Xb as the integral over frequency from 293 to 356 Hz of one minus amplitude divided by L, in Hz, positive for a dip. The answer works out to -1.2 Hz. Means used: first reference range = 15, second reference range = 15.8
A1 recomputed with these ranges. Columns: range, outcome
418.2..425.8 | 18.5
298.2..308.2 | 14.7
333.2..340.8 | 16.1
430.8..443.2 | 17.2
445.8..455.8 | 15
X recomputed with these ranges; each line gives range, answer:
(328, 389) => 14.4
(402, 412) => 17.2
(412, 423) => 17.9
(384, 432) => 16.5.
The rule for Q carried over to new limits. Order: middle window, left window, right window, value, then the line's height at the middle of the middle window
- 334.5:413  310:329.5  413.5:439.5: 1.5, 16.8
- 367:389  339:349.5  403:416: 1.6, 17.3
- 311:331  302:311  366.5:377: -0.8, 14.9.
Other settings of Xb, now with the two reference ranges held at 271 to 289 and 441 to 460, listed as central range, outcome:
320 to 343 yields -1.44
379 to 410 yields -3.67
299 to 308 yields 0.22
